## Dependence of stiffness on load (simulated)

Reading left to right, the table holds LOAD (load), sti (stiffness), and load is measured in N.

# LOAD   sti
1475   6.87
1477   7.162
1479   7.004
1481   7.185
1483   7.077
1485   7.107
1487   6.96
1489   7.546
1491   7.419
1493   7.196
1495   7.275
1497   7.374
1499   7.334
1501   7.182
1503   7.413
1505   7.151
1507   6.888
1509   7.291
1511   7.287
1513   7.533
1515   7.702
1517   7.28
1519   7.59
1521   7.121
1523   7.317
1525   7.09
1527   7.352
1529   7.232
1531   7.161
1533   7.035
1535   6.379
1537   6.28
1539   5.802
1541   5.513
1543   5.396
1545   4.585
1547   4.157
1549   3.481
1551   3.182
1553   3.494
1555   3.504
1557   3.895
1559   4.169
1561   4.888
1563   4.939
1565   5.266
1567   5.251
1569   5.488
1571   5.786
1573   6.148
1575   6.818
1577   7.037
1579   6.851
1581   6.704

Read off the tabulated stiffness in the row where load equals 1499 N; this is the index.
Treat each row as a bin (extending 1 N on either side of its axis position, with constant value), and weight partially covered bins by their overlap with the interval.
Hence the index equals 7.334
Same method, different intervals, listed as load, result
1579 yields 6.851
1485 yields 7.107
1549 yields 3.481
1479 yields 7.004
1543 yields 5.396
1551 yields 3.182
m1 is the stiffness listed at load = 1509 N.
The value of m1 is 7.291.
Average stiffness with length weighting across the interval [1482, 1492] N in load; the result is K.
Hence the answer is 7.22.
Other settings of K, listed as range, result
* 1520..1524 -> 7.22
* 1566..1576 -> 5.9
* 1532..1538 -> 6.56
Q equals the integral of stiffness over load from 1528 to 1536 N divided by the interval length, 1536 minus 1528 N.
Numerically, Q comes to 6.95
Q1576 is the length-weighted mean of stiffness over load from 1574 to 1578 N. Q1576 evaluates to 6.93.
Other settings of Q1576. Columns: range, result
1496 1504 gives 7.33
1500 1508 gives 7.16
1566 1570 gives 5.37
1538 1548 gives 5.09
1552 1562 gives 3.99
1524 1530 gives 7.22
